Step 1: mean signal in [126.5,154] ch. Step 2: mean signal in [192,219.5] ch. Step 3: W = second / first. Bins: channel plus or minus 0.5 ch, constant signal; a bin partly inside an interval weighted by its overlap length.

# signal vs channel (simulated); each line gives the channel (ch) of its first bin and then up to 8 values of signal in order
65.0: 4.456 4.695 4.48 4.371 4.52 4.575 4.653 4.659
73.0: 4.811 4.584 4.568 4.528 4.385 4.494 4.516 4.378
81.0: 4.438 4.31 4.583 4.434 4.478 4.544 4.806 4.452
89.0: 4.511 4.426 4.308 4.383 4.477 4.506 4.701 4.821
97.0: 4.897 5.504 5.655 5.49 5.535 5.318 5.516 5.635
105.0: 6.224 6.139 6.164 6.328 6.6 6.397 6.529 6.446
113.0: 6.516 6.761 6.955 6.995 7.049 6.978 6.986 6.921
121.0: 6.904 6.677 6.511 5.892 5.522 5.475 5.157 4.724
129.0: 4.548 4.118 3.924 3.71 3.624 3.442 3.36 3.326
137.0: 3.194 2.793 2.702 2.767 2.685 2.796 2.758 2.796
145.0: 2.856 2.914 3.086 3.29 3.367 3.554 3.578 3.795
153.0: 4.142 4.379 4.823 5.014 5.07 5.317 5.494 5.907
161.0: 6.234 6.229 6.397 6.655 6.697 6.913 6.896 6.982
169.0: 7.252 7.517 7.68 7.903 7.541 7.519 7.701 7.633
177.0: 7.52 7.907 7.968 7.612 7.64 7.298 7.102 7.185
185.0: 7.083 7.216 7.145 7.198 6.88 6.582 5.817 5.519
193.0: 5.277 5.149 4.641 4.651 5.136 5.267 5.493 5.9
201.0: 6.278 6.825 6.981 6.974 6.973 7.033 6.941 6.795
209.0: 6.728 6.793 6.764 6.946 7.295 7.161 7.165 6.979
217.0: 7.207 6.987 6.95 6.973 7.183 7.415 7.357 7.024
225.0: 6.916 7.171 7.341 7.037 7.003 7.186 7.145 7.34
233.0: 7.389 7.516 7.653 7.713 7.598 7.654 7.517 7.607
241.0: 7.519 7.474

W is 1.8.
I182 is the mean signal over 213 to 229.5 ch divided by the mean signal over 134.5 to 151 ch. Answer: 2.35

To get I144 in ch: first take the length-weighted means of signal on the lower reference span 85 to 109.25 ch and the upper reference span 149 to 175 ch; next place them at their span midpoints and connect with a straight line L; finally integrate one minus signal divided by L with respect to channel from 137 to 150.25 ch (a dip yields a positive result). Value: 6.4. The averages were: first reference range 5.18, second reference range 5.96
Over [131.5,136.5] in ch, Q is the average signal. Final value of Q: 3.49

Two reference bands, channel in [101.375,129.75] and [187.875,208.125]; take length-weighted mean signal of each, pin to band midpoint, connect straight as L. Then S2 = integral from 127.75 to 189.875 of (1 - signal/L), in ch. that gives 7.5 ch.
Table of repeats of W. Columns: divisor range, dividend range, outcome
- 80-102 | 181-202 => 1.31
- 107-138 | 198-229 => 1.24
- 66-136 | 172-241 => 1.34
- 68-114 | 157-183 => 1.38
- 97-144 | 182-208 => 1.21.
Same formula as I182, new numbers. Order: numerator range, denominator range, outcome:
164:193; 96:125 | 1.15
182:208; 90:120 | 1.08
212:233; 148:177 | 1.19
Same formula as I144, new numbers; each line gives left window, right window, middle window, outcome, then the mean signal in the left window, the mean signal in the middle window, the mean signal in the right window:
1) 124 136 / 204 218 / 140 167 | 3.5 ch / 4.35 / 4.5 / 6.98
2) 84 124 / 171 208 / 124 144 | 7.6 ch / 5.73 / 3.75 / 6.72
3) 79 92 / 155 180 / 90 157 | 6.9 ch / 4.47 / 4.86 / 6.81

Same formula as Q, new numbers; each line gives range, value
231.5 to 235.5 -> 7.47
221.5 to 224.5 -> 7.27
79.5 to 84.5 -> 4.43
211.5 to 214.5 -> 7.13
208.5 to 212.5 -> 6.81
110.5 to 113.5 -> 6.5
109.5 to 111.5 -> 6.46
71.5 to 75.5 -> 4.66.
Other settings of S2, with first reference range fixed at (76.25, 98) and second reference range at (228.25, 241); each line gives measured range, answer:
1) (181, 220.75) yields 1.2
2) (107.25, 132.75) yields -4.2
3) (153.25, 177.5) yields -1.7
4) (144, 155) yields 4.3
